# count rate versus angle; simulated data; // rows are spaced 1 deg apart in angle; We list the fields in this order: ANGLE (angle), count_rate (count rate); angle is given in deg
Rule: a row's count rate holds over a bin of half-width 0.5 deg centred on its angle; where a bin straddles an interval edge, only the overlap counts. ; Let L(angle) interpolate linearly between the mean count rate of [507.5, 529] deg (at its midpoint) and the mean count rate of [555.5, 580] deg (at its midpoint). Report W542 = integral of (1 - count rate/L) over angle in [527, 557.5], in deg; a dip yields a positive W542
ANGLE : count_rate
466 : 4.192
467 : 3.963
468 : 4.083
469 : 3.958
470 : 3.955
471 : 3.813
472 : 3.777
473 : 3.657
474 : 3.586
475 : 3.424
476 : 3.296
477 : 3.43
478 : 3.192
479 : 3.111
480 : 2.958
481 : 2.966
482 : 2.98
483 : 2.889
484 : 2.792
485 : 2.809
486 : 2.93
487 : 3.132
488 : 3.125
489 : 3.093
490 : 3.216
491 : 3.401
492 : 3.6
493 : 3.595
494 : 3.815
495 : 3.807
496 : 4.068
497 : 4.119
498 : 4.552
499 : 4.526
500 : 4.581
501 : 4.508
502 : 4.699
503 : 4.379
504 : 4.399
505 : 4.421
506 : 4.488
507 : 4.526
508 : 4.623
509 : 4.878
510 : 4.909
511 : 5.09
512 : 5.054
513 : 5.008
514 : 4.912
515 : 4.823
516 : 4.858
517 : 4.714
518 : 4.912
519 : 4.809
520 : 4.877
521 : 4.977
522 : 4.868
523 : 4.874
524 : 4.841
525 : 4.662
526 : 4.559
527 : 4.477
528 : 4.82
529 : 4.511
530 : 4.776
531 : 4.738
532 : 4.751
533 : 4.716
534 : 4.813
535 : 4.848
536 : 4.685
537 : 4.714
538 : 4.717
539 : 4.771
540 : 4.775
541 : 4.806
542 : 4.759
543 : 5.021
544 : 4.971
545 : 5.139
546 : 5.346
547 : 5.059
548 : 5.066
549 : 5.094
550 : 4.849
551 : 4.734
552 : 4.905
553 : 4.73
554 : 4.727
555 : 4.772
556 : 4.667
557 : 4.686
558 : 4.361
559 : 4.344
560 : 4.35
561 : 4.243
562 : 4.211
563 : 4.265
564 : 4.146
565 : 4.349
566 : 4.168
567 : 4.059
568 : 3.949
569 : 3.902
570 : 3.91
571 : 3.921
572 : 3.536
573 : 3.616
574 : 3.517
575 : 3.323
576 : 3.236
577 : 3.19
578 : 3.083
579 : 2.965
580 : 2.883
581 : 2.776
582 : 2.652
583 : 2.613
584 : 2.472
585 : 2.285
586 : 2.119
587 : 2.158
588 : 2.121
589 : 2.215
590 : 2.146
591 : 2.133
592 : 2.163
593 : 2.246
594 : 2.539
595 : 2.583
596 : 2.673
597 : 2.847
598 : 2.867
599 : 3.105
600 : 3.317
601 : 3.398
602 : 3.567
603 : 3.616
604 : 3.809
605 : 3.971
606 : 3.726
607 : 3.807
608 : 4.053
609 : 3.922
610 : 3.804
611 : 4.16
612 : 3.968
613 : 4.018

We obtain -3.20 deg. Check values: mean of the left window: 4.83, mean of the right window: 3.9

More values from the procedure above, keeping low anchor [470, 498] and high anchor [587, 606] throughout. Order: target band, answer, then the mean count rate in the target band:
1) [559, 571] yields -4.5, 4.14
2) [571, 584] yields -0.8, 3.12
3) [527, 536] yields -4.5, 4.73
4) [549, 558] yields -5.0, 4.76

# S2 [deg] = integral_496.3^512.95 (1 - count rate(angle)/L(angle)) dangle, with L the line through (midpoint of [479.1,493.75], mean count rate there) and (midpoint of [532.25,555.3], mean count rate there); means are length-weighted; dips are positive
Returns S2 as -4.3 deg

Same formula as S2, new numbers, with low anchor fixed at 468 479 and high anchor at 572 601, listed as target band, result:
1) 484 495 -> 0.7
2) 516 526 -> -4.9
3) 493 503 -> -2.5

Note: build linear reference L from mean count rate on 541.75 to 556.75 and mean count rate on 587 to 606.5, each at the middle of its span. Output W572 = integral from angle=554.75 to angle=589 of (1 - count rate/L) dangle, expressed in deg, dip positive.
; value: 4.1 deg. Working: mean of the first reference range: 4.92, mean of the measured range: 3.53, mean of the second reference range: 2.88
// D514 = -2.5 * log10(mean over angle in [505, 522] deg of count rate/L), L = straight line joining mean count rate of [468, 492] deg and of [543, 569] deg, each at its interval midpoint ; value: -0.24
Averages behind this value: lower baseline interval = 3.31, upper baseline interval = 4.6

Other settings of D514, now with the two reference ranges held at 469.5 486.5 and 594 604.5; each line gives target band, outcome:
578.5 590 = 0.271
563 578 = -0.185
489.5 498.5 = -0.168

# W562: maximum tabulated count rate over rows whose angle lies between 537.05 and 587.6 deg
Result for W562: 5.346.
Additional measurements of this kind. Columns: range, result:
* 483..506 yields 4.699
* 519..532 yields 4.977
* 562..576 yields 4.349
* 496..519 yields 5.09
